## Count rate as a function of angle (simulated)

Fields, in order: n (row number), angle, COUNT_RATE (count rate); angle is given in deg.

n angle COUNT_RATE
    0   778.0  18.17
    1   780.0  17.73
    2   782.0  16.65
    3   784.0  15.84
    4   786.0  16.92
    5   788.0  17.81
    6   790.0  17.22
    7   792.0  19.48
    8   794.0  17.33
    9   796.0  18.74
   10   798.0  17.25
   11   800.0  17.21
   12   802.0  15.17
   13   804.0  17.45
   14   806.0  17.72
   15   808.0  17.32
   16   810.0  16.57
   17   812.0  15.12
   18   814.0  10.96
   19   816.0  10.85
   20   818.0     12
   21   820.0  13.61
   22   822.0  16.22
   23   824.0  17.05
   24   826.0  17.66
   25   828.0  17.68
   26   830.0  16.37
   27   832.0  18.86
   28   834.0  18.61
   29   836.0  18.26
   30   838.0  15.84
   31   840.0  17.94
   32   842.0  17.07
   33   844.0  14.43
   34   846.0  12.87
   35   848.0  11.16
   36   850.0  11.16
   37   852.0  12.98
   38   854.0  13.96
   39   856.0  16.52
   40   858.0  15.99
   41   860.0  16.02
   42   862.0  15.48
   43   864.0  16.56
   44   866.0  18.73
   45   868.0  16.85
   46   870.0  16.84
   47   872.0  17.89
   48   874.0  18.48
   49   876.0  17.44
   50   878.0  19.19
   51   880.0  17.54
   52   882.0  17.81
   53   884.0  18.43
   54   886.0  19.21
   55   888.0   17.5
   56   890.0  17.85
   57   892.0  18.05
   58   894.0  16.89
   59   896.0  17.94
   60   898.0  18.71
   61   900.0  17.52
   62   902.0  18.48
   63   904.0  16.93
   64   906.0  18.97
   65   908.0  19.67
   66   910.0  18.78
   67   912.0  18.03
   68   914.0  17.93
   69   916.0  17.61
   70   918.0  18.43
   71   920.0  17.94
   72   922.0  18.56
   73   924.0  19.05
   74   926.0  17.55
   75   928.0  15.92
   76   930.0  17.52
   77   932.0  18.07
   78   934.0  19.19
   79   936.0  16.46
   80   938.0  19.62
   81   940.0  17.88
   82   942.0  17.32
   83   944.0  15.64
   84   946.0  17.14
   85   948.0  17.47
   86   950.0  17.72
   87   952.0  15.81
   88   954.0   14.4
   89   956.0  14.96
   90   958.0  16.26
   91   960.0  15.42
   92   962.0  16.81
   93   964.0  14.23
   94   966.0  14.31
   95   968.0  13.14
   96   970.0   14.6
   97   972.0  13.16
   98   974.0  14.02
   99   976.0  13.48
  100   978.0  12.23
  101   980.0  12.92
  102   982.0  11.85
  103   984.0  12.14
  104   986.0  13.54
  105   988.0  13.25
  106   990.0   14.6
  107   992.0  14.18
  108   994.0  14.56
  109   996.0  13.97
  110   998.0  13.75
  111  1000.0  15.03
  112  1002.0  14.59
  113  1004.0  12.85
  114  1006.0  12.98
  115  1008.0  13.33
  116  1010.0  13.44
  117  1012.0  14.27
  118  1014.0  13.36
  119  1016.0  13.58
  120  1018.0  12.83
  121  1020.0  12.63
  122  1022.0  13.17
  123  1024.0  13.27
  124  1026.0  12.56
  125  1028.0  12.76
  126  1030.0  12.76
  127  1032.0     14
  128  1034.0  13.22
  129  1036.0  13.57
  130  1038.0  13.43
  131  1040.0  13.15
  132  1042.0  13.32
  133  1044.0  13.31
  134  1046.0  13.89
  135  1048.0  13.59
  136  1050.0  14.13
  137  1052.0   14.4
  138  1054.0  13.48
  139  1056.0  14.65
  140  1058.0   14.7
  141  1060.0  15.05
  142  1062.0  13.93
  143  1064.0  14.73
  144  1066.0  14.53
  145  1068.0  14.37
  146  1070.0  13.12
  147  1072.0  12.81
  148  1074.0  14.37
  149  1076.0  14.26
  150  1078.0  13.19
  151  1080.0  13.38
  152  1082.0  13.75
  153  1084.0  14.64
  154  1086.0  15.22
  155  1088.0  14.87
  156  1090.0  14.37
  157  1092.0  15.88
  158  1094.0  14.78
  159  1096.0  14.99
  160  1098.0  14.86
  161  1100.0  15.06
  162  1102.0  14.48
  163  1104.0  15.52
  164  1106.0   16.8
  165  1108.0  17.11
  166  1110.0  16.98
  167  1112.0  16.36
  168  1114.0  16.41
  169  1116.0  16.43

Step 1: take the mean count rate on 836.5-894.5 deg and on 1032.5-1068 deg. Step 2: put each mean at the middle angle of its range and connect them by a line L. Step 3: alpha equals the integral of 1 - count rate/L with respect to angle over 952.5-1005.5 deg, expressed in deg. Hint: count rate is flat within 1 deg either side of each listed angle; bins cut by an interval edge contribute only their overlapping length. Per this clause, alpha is 3.2 deg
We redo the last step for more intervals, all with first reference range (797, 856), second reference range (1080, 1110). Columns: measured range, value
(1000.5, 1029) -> 3.7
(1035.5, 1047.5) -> 1.4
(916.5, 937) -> -3.3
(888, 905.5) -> -2.7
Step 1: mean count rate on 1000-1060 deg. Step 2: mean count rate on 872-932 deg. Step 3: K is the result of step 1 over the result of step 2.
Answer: 0.7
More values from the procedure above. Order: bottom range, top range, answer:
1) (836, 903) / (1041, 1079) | 0.84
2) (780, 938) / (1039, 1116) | 0.86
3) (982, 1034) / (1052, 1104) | 1.07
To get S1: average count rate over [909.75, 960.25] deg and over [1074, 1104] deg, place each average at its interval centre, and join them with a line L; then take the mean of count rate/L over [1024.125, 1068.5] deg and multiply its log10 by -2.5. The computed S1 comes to 0.12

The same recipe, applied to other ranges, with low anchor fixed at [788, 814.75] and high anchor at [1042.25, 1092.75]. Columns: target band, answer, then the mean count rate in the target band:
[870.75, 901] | -0.130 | 18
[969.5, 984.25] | 0.157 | 13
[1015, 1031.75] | 0.127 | 13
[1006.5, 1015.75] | 0.089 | 13.6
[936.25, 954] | -0.116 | 17.1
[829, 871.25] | 0.033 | 15.8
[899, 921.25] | -0.158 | 18.2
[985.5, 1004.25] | 0.060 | 14.1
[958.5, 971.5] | 0.032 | 14.7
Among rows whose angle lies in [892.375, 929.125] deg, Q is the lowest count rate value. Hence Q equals 15.92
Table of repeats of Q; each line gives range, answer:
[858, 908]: 15.48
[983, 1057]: 12.14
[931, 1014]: 11.85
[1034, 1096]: 12.81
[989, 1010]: 12.85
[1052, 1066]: 13.48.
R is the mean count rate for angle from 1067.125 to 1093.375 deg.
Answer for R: 14.2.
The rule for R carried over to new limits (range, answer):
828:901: 16.8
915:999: 15.6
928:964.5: 16.8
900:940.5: 18.1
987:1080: 13.7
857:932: 17.8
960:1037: 13.6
